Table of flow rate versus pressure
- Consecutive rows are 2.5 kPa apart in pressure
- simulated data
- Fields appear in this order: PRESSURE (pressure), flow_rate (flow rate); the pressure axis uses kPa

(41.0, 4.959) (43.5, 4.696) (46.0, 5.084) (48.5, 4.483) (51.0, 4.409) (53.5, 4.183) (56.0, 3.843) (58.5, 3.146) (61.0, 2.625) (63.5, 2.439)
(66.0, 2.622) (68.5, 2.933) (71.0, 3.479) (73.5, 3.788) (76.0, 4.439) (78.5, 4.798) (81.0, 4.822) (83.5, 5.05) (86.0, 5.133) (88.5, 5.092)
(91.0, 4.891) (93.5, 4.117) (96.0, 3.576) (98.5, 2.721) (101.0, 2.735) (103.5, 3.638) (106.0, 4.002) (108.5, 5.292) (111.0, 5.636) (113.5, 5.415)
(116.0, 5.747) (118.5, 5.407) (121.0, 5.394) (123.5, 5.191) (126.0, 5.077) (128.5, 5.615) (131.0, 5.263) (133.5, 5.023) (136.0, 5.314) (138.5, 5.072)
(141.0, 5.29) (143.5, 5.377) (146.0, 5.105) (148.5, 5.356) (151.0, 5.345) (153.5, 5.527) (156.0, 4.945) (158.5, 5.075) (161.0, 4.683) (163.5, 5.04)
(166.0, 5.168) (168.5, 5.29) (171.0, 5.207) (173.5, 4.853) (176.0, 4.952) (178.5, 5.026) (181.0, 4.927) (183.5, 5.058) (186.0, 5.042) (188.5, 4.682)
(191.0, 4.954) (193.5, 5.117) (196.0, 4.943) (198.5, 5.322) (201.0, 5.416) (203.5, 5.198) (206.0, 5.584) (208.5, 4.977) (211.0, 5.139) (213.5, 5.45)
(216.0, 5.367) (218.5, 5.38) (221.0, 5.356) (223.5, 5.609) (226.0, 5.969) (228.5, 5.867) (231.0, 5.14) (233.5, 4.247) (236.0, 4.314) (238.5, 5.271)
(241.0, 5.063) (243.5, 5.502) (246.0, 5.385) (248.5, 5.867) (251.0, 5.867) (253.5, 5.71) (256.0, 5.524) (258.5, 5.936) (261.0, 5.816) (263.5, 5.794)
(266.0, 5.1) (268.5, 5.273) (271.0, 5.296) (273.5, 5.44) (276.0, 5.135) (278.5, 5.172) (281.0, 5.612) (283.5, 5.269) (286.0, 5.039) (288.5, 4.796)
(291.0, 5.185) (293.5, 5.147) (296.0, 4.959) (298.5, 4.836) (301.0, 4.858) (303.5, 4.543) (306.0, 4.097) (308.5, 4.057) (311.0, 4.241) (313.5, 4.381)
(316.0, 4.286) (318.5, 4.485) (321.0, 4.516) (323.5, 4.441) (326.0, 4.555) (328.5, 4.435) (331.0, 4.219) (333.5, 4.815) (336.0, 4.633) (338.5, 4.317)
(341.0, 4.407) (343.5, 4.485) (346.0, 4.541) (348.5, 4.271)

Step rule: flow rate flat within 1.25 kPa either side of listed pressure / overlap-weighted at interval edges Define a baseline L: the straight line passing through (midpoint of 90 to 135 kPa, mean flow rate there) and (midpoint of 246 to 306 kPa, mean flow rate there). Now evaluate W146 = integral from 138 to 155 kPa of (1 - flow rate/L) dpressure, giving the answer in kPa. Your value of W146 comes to -1.66 kPa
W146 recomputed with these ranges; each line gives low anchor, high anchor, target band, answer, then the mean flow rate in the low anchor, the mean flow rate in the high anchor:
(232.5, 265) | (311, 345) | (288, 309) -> 0.3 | 5.41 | 4.45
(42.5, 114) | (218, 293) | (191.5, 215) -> -1.1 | 4.09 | 5.36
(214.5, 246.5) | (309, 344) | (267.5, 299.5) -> -2.4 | 5.27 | 4.43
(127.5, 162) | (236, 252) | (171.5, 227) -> 1.3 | 5.21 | 5.39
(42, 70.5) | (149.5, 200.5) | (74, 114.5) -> -3.2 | 3.68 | 5.06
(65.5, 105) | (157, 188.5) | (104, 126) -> -4.2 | 4.02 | 5.01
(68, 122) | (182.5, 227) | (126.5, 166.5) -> -3.0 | 4.48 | 5.25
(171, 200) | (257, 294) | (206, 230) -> -1.6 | 5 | 5.34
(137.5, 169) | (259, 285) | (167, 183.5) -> 0.5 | 5.17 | 5.4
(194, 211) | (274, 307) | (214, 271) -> -3.4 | 5.23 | 4.99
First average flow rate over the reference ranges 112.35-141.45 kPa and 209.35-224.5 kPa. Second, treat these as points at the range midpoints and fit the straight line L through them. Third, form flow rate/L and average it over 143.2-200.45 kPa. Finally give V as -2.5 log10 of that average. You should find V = 0.05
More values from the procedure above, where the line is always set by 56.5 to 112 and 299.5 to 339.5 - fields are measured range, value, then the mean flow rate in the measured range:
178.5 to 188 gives -0.20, 4.99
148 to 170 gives -0.25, 5.15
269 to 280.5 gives -0.21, 5.28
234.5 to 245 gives -0.18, 5.03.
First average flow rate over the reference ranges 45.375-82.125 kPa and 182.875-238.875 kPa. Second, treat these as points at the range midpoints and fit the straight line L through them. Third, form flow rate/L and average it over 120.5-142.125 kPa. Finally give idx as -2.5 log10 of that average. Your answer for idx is -0.184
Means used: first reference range 3.78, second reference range 5.19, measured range 5.24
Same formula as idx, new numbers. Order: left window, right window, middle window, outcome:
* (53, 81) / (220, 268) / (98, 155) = -0.20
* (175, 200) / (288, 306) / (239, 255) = -0.13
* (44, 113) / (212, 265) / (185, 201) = 0.00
